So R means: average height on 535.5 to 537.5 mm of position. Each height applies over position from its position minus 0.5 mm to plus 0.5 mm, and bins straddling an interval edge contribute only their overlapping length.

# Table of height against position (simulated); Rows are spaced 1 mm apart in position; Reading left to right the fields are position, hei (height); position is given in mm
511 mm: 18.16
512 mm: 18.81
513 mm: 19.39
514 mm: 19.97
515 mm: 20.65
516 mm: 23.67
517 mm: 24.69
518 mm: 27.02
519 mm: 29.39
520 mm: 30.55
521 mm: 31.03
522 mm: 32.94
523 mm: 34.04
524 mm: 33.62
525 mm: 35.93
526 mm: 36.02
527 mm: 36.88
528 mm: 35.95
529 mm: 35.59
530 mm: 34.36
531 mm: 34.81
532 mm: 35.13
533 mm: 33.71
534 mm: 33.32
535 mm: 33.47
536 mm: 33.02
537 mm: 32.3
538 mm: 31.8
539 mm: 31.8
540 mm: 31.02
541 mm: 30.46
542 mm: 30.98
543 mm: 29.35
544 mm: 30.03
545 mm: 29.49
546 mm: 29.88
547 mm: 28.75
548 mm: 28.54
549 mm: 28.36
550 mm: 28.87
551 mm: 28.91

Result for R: 32.7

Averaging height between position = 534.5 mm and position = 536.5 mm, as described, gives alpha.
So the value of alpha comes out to 33.2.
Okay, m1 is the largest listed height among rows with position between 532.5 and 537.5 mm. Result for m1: 33.71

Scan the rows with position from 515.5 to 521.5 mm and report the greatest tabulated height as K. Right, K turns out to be 31.03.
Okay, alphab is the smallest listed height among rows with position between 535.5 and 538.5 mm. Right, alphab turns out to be 31.8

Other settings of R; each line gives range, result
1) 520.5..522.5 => 32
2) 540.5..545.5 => 30.1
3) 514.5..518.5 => 24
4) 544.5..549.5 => 29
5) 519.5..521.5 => 30.8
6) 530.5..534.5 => 34.2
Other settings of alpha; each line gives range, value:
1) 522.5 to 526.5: 34.9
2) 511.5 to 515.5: 19.7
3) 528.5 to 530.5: 35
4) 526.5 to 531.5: 35.5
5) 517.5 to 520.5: 29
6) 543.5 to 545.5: 29.8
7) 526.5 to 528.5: 36.4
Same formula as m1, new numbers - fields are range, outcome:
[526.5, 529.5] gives 36.88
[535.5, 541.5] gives 33.02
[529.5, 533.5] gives 35.13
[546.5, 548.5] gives 28.75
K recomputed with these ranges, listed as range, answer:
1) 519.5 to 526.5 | 36.02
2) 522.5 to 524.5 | 34.04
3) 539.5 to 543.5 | 31.02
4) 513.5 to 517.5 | 24.69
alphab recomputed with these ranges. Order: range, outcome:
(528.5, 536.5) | 33.02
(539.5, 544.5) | 29.35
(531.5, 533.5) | 33.71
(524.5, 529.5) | 35.59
